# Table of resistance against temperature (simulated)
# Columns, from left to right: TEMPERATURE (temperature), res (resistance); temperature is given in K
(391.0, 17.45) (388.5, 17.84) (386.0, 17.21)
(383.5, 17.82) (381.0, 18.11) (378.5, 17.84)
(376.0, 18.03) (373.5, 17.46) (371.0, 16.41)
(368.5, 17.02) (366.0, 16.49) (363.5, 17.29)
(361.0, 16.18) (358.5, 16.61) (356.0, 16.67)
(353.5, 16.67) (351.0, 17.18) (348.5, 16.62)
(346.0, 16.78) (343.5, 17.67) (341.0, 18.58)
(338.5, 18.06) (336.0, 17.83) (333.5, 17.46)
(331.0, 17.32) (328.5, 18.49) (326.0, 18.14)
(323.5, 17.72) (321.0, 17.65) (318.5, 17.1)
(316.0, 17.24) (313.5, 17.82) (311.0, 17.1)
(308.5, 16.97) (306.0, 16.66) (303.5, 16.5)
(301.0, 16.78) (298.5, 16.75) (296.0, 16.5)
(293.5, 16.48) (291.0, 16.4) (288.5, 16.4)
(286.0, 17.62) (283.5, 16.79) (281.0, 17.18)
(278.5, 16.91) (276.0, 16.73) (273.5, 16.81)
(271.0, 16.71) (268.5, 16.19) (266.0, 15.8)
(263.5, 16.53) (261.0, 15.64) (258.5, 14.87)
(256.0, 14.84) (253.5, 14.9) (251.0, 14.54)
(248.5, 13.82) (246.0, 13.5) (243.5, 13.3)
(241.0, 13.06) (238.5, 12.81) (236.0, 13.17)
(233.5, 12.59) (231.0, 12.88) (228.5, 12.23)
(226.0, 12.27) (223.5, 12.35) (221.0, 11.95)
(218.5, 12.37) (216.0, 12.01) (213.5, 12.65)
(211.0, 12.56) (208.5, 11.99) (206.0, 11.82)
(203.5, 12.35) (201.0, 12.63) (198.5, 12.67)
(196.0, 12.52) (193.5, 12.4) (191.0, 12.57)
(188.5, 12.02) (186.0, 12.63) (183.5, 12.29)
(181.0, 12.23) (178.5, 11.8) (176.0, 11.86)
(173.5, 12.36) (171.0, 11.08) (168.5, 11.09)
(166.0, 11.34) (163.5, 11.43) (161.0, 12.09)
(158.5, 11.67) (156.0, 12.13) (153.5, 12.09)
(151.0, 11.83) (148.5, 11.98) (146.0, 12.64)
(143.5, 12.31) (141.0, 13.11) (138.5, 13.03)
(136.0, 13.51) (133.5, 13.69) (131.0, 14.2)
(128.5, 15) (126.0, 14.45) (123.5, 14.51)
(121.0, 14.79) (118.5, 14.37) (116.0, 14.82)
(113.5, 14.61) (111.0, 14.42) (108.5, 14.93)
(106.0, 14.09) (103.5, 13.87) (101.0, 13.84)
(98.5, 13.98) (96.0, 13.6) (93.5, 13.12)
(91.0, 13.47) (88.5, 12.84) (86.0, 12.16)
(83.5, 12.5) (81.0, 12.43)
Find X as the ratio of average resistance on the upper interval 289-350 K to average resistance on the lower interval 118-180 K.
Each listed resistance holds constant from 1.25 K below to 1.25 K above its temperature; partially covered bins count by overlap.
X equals 1.36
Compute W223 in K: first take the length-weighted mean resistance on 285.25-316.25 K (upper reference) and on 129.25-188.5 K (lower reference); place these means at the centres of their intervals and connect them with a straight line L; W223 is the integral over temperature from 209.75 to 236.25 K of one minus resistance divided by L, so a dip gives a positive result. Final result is 3.5 K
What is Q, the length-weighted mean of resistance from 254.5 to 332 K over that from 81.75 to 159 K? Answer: 1.25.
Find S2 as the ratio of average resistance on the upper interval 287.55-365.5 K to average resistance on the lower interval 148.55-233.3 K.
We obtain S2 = 1.41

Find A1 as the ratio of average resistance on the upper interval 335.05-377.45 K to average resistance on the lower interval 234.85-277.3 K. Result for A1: 1.2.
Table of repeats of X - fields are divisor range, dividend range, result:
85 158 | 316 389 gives 1.28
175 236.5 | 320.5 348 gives 1.44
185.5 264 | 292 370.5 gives 1.32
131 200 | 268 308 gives 1.36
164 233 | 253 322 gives 1.36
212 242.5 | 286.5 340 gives 1.37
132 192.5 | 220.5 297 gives 1.22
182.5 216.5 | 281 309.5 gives 1.35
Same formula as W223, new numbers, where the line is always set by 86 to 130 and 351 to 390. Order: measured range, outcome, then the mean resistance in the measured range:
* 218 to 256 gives 6.1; 13.1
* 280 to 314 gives -1.1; 16.8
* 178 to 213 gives 6.5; 12.3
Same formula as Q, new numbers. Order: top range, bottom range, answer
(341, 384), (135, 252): 1.38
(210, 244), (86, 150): 0.91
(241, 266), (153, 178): 1.25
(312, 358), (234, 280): 1.17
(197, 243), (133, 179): 1.03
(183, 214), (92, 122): 0.87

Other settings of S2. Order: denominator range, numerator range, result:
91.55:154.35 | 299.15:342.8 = 1.27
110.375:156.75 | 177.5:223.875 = 0.91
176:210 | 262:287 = 1.36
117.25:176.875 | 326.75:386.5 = 1.36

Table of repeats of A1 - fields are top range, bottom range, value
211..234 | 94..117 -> 0.87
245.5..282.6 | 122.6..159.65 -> 1.20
